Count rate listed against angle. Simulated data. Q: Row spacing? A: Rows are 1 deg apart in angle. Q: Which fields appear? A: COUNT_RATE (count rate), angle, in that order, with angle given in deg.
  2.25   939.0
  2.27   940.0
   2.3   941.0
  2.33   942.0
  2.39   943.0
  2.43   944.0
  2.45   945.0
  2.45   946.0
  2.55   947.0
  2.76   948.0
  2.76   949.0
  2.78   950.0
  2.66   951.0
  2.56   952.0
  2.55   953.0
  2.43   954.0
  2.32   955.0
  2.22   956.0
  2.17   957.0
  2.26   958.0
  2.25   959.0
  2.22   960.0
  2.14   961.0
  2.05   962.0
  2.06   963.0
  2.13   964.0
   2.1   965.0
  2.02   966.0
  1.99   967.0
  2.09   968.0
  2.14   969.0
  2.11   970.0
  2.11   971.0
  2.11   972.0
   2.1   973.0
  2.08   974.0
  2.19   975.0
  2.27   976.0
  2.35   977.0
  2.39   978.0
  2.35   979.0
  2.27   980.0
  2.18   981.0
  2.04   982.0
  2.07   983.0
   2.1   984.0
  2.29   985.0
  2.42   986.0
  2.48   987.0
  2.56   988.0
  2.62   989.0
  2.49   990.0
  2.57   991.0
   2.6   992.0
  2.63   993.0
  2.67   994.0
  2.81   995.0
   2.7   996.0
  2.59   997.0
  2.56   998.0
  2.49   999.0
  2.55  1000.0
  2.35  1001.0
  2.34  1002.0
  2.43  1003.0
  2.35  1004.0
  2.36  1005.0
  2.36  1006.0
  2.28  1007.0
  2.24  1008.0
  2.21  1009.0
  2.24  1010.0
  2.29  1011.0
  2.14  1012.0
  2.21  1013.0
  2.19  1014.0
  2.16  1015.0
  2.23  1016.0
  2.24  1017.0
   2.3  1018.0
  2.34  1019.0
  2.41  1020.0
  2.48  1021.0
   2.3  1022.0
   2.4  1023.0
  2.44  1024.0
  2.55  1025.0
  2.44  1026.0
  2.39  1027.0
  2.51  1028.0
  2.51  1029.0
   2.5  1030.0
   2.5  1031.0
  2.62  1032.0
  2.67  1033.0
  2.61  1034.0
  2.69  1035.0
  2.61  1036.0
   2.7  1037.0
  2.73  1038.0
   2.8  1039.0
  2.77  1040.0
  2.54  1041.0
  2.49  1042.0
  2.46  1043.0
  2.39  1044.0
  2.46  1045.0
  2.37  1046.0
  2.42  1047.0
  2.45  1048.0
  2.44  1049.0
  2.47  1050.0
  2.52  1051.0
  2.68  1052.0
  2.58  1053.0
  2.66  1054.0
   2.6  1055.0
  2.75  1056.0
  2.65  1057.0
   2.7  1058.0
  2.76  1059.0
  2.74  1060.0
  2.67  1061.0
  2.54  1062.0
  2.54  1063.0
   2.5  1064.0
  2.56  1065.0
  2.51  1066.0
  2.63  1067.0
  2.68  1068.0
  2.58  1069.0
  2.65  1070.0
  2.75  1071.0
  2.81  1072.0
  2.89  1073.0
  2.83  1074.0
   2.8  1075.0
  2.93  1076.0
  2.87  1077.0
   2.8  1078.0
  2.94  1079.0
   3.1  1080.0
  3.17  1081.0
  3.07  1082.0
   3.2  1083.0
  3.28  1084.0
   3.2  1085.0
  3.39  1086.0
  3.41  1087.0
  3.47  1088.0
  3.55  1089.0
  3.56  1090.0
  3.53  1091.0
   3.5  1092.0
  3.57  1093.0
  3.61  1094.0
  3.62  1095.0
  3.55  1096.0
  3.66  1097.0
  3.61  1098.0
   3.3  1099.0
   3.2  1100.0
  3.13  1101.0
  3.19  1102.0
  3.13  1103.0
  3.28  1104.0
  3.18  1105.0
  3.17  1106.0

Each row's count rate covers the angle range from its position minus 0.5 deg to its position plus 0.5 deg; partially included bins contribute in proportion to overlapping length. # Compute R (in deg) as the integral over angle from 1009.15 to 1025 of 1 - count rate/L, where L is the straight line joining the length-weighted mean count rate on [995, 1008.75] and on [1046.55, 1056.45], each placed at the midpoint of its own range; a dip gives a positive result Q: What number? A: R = 1.1 deg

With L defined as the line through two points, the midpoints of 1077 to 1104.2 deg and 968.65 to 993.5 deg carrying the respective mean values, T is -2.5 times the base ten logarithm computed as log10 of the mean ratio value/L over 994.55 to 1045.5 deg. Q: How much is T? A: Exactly 0.09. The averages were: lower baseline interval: 2.3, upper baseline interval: 3.33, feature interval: 2.45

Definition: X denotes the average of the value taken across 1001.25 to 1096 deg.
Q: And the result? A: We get 2.68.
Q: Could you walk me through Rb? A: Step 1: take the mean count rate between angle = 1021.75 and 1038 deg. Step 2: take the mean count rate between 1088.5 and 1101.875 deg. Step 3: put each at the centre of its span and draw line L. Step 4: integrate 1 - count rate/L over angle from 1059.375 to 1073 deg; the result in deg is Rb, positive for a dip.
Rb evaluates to 1.9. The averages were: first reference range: 2.54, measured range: 2.64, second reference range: 3.48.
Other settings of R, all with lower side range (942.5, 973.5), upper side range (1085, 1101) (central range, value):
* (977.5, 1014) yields 3.3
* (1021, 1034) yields 1.9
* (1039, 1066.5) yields 4.9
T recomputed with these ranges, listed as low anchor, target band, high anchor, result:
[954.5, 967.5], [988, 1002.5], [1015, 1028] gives -0.132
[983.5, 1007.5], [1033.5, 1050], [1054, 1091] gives 0.072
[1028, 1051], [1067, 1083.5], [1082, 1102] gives 0.100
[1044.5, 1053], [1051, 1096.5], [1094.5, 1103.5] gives -0.009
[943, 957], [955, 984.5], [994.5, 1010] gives 0.152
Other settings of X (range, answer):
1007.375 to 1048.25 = 2.44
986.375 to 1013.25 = 2.45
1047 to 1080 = 2.67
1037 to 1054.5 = 2.55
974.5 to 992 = 2.34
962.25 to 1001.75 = 2.32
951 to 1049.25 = 2.37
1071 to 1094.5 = 3.19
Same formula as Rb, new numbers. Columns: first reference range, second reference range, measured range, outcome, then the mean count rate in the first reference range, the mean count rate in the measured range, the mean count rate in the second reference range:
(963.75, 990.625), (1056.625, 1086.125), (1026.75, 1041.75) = -0.2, 2.23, 2.61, 2.82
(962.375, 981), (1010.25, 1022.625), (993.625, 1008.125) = -1.6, 2.16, 2.48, 2.27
